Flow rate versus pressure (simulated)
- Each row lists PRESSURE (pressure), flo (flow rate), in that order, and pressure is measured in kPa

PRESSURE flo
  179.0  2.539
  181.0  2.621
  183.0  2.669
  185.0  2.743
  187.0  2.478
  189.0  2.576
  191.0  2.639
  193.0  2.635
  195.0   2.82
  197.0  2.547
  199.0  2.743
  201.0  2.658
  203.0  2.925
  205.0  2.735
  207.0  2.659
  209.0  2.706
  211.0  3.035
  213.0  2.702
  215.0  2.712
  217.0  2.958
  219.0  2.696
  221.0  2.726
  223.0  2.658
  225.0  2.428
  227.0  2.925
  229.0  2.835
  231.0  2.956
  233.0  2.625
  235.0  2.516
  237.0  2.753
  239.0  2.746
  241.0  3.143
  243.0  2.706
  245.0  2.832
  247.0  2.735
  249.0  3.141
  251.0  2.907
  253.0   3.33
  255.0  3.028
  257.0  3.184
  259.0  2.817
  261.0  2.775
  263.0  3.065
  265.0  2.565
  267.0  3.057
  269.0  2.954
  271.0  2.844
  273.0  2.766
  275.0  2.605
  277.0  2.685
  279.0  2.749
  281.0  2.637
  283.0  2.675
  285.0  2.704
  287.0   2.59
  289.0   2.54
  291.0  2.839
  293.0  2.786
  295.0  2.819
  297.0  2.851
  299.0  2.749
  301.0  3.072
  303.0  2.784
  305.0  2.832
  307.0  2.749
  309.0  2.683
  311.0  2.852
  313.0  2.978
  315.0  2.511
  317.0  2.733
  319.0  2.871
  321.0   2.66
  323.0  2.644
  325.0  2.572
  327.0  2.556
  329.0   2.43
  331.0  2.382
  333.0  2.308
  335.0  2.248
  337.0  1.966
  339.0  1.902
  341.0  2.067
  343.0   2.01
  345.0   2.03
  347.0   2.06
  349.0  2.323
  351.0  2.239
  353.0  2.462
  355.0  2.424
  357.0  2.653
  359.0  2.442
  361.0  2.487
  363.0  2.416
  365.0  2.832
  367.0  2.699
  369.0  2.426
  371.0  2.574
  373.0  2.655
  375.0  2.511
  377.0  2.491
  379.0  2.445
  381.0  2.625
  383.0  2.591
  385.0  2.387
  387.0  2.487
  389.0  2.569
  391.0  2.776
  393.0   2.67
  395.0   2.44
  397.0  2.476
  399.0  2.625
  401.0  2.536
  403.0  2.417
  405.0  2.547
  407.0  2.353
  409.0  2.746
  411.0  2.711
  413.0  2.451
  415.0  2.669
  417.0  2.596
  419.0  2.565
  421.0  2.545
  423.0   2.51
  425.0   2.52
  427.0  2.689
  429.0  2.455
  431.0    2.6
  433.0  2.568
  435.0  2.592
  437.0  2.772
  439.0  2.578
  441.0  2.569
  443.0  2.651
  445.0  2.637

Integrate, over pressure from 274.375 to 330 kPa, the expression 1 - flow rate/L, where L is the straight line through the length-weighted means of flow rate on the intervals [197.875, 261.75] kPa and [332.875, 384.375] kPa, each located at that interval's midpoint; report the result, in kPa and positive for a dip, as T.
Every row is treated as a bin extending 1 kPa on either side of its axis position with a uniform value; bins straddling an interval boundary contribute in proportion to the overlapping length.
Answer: -3.2 kPa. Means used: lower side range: 2.82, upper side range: 2.38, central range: 2.72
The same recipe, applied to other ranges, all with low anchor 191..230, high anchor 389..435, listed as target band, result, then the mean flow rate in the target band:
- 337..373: 3.61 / 2.35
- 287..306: -0.93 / 2.8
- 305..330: -0.42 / 2.69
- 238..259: -2.02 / 2.97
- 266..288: -0.56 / 2.75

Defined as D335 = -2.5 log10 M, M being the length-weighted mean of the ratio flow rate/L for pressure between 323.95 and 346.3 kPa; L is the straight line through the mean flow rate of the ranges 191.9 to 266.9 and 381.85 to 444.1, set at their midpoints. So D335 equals 0.20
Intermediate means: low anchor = 2.81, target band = 2.22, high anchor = 2.57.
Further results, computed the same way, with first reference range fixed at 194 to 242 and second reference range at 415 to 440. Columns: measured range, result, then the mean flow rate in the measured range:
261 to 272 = -0.065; 2.89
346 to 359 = 0.122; 2.37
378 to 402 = 0.027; 2.55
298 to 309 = -0.053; 2.82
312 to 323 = -0.026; 2.74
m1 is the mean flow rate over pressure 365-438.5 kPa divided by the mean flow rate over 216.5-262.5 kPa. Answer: 0.90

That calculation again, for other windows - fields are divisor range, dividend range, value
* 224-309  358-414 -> 0.91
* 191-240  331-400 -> 0.88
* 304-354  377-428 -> 1.05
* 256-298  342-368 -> 0.86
